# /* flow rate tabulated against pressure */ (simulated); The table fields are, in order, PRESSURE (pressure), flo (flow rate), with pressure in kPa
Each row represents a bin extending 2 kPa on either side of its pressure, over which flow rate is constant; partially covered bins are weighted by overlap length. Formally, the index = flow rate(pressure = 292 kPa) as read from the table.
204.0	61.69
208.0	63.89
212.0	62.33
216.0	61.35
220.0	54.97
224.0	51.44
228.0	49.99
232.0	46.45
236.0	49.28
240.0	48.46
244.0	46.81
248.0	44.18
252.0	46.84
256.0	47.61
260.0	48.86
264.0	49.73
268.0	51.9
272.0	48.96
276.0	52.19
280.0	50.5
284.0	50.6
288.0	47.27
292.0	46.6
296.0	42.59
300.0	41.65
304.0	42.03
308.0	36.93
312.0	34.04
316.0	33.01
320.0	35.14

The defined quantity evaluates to 46.6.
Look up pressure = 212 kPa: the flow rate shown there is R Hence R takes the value 62.33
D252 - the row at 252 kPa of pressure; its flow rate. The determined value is 46.84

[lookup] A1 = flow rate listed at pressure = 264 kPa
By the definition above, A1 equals 49.73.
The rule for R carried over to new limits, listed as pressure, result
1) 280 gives 50.5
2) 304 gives 42.03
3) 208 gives 63.89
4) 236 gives 49.28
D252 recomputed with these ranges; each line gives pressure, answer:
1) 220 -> 54.97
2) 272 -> 48.96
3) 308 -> 36.93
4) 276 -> 52.19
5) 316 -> 33.01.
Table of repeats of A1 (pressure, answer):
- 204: 61.69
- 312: 34.04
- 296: 42.59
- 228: 49.99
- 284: 50.6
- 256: 47.61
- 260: 48.86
